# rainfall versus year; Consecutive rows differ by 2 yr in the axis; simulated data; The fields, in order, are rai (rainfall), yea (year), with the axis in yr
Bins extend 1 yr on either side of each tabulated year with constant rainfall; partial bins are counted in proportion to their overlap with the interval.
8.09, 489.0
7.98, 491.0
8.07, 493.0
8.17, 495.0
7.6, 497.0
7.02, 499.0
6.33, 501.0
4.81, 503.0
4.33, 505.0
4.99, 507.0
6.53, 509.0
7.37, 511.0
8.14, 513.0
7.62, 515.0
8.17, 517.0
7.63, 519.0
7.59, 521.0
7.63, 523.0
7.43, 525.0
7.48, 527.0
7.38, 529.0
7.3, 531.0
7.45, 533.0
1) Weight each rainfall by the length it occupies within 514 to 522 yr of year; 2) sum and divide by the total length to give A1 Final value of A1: 7.75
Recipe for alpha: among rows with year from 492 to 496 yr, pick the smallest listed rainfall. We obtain 8.07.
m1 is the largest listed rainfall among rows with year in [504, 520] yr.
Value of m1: 8.17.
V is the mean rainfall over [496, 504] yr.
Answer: 6.44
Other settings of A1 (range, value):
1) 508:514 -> 7.35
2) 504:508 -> 4.66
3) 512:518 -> 7.98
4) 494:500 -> 7.6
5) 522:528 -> 7.51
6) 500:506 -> 5.16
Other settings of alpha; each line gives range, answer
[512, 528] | 7.43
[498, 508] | 4.33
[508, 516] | 6.53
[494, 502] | 6.33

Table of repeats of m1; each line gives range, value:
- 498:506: 7.02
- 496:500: 7.6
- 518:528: 7.63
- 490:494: 8.07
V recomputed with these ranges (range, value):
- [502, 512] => 5.61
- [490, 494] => 8.03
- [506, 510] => 5.76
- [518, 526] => 7.57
